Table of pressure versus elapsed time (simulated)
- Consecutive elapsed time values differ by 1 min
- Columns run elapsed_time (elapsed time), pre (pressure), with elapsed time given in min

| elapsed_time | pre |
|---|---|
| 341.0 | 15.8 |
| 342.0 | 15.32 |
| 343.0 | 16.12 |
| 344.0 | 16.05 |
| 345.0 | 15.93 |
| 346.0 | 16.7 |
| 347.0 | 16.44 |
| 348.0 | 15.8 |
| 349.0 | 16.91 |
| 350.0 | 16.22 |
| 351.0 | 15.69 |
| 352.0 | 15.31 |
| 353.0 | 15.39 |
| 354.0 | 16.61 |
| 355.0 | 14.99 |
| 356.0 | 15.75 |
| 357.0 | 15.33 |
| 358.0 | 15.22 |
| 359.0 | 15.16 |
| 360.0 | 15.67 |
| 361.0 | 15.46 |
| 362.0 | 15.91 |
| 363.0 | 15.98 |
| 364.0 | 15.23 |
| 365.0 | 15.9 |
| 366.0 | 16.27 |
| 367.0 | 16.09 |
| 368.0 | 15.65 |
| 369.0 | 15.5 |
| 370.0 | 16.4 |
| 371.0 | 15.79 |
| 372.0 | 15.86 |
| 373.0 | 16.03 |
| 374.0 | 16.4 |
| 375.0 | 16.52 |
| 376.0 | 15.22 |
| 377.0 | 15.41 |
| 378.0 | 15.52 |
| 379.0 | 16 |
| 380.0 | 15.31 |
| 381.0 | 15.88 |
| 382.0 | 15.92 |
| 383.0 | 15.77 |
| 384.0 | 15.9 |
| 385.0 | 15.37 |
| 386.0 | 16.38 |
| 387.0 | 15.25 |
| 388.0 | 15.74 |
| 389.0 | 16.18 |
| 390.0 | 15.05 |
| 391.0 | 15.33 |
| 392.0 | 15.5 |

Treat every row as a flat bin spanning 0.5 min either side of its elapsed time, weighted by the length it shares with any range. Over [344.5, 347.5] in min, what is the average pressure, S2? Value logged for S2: 16.4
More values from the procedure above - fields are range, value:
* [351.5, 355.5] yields 15.6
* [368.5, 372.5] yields 15.9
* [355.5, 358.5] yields 15.4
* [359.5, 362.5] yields 15.7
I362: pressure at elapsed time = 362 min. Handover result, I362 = 15.91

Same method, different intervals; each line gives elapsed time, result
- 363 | 15.98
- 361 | 15.46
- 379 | 16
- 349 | 16.91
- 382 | 15.92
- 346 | 16.7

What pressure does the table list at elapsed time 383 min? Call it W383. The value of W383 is 15.77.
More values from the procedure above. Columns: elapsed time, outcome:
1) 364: 15.23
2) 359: 15.16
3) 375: 16.52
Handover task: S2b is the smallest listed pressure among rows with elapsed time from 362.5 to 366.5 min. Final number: 15.23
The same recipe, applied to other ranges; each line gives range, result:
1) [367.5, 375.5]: 15.5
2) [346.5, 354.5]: 15.31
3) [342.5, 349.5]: 15.8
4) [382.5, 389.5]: 15.25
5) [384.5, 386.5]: 15.37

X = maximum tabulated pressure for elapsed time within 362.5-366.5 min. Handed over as 16.27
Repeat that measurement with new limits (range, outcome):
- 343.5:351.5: 16.91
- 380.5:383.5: 15.92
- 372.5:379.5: 16.52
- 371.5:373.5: 16.03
